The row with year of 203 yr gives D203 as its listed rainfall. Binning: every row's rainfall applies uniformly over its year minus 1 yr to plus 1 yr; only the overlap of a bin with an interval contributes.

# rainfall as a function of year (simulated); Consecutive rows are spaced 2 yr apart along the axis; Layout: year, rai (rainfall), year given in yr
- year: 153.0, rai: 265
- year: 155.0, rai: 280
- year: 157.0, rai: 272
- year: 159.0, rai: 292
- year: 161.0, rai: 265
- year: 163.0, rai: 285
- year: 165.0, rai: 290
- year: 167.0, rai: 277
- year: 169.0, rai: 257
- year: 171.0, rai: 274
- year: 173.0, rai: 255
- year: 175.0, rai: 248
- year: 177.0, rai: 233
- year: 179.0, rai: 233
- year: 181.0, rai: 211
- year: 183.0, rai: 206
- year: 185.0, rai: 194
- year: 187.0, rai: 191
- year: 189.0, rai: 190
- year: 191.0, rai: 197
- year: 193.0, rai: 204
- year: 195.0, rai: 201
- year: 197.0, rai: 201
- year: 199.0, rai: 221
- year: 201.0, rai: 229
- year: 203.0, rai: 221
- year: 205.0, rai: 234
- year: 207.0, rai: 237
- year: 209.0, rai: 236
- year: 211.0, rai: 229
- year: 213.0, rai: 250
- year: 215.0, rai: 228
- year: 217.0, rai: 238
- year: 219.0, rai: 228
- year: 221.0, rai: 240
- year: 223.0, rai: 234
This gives 221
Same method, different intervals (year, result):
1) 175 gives 248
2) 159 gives 292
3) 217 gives 238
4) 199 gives 221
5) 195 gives 201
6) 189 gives 190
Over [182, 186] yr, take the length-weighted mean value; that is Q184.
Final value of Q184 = 200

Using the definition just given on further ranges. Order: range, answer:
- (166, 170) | 267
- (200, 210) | 231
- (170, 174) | 264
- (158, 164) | 281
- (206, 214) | 238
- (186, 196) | 197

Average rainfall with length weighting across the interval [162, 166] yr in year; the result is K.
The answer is 288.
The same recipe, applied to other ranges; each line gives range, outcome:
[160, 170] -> 275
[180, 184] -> 208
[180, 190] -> 198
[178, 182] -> 222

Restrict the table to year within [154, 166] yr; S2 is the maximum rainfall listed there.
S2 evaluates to 292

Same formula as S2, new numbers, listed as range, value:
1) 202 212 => 237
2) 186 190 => 191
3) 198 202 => 229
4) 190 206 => 234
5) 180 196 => 211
